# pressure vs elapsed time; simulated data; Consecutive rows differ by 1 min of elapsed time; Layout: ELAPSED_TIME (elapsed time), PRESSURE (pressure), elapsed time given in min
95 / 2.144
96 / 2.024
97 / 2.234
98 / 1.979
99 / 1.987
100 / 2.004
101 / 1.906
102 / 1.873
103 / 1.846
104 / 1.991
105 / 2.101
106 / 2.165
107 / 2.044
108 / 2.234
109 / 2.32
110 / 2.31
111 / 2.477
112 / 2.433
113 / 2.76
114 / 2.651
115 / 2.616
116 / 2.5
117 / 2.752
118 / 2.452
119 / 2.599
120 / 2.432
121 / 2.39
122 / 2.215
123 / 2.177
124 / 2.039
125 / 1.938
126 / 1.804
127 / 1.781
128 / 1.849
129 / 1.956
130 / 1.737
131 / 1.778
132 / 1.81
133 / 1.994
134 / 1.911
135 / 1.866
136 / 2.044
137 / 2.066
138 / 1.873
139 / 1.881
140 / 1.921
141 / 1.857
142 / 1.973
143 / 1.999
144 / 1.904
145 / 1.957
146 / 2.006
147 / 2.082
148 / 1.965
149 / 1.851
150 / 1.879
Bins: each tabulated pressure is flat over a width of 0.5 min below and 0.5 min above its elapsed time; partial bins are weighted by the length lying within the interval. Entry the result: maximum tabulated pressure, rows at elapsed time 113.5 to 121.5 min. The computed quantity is 2.752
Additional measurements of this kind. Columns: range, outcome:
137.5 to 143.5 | 1.999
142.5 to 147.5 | 2.082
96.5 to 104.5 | 2.234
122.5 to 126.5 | 2.177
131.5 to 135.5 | 1.994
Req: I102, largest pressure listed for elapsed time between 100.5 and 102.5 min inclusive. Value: 1.906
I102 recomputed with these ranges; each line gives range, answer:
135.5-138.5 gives 2.066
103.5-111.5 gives 2.477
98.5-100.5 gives 2.004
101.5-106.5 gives 2.165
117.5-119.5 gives 2.599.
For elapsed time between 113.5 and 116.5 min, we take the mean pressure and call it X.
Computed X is 2.59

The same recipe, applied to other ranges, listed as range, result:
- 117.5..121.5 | 2.47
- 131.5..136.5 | 1.93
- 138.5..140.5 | 1.9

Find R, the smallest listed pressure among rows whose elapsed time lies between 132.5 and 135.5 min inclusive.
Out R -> 1.866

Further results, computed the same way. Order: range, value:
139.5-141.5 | 1.857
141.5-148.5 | 1.904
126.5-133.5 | 1.737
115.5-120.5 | 2.432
